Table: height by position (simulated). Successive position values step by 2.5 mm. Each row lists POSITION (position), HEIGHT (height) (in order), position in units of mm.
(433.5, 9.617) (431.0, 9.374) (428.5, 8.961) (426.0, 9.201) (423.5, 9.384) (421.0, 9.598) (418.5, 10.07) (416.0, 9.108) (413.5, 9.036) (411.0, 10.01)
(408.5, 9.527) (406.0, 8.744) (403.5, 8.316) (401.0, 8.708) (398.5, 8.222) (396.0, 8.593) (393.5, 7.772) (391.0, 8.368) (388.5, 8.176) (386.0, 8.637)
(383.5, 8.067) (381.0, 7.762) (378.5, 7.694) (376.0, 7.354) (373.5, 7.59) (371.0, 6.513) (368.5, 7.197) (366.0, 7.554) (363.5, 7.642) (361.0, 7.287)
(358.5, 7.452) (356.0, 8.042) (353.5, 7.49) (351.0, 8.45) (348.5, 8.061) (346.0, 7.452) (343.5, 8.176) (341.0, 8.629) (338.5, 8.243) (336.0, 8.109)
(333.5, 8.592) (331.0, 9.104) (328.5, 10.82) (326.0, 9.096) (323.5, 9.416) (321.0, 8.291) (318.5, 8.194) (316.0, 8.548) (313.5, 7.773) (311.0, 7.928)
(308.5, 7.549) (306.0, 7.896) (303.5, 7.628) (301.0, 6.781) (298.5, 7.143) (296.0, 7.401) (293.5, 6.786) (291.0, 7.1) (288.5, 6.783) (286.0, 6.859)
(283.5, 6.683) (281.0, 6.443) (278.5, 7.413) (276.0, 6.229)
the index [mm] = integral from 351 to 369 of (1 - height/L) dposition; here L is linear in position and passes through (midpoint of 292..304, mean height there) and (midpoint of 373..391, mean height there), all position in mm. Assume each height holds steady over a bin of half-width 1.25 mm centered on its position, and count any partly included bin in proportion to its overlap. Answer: 0.3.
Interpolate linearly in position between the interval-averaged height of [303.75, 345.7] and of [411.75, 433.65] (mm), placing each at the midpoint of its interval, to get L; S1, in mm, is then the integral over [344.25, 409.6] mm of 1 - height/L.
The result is 7.4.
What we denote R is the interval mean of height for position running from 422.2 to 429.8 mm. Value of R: 9.19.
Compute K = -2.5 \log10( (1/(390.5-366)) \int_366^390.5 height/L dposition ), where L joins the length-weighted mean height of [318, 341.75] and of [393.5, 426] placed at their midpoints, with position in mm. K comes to 0.17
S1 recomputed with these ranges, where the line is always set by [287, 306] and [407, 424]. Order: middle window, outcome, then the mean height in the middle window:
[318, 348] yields -3.1 mm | 8.67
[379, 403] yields 2.1 mm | 8.24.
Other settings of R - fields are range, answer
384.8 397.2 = 8.31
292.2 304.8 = 7.15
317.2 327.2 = 8.75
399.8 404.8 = 8.51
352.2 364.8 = 7.59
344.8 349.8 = 7.77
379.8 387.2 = 8.15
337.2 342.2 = 8.43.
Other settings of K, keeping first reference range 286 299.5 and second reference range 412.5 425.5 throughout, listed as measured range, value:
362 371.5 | 0.159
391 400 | 0.095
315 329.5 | -0.189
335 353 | -0.018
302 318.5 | -0.076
